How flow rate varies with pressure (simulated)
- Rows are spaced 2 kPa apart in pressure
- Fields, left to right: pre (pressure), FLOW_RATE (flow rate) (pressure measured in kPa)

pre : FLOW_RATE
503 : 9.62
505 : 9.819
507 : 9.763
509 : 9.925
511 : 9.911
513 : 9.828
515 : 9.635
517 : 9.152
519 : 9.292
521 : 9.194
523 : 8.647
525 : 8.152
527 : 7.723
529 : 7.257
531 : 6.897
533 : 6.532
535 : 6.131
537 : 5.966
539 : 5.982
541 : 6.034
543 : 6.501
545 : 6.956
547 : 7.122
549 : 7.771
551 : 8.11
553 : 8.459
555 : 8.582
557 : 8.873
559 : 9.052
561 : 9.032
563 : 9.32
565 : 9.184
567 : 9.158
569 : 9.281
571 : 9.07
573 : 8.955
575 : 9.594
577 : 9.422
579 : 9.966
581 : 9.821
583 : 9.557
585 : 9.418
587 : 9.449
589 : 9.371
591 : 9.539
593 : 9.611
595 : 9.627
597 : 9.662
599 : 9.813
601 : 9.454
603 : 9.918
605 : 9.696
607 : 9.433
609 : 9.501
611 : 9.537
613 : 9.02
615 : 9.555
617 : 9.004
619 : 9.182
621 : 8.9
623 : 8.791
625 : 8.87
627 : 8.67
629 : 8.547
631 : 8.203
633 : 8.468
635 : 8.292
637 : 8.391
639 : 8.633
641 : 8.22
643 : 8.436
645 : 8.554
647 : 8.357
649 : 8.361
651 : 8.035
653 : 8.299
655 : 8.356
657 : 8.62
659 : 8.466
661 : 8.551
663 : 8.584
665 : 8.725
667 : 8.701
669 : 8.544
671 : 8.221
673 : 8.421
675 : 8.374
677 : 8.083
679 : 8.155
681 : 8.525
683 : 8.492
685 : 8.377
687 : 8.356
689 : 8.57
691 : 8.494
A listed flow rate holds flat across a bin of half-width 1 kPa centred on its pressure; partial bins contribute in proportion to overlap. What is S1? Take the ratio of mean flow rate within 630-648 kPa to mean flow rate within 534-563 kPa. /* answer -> 1.1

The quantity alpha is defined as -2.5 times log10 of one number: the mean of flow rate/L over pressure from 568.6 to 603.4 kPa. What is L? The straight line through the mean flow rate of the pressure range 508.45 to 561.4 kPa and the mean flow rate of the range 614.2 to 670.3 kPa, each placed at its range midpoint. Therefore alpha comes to -0.15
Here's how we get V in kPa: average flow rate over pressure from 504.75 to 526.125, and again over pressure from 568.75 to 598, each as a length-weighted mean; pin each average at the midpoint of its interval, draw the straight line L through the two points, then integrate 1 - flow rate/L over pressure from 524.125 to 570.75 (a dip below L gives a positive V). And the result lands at 8.2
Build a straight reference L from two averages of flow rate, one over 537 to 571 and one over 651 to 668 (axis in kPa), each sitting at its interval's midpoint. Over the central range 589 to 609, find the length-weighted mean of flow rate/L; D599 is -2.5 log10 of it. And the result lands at -0.17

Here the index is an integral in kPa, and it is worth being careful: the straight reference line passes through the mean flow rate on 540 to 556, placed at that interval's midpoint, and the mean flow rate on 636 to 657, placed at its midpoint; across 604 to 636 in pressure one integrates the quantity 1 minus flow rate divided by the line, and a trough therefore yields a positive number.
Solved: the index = -3.4 kPa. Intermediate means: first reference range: 7.44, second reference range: 8.38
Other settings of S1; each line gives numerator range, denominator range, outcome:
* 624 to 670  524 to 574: 1.08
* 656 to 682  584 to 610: 0.88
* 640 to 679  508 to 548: 1.07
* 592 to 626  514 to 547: 1.25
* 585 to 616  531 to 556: 1.36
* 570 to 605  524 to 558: 1.32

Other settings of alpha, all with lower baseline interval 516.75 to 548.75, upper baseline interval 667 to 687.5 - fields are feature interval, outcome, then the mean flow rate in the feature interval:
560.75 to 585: -0.23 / 9.38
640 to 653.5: -0.02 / 8.32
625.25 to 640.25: -0.06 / 8.47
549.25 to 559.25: -0.14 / 8.52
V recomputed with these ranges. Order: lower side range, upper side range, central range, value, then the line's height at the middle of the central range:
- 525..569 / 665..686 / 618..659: -1.5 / 8.2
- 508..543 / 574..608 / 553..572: -0.3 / 8.9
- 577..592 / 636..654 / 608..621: -0.4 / 8.98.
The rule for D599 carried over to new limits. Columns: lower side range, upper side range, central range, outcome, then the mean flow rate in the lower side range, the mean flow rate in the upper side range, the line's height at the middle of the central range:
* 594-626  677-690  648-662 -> 0.049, 9.37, 8.39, 8.77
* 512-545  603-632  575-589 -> -0.128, 7.66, 9.09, 8.52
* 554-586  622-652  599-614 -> -0.083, 9.27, 8.46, 8.83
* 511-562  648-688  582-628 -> -0.149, 7.92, 8.41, 8.17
